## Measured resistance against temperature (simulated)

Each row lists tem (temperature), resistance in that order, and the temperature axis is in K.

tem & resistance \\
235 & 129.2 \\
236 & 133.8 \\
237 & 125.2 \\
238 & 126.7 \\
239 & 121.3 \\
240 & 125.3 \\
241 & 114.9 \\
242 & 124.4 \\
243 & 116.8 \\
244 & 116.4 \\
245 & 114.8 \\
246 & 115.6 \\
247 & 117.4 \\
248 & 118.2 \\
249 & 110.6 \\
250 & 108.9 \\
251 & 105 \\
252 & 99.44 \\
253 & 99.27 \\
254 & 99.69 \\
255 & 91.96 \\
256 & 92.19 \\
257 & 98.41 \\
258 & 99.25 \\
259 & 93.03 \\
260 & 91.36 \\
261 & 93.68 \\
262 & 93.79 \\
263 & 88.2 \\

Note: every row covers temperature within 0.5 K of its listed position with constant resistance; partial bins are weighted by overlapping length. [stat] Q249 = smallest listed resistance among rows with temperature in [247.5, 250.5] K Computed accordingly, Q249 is 108.9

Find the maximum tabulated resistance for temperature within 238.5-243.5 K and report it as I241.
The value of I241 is 125.3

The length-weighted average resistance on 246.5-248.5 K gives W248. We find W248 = 118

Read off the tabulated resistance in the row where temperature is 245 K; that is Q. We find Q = 114.8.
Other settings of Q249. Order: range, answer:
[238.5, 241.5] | 114.9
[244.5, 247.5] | 114.8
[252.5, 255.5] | 91.96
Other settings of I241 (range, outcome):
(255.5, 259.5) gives 99.25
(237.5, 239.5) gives 126.7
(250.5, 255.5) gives 105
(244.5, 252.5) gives 118.2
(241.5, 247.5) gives 124.4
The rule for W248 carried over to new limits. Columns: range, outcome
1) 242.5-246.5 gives 116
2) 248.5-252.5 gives 106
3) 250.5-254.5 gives 101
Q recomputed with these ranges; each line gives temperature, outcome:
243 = 116.8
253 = 99.27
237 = 125.2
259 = 93.03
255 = 91.96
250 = 108.9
